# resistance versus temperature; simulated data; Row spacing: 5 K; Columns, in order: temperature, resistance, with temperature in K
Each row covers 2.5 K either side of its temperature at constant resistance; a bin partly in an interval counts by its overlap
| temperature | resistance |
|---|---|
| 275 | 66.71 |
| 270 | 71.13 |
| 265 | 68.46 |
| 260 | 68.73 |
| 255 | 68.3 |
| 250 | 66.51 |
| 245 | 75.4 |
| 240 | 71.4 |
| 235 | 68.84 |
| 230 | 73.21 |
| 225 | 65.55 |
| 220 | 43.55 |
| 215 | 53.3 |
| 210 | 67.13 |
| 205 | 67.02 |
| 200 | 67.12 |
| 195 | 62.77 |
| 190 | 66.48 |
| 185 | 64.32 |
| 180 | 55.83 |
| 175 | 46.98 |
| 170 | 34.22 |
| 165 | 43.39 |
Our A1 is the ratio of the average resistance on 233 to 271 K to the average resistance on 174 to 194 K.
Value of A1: 1.2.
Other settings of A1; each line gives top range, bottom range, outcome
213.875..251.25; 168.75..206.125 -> 1.11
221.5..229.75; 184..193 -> 0.99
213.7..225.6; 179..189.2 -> 0.85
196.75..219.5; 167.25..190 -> 1.19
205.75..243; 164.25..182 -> 1.41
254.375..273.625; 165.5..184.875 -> 1.45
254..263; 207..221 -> 1.22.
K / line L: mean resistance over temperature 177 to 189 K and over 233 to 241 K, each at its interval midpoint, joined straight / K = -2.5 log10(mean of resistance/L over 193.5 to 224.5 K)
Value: 0.08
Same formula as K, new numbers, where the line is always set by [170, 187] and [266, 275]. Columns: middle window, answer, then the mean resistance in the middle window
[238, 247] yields -0.14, 73.4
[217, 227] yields 0.12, 53.9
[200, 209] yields -0.17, 67.1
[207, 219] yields 0.00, 58.4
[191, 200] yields -0.17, 64.6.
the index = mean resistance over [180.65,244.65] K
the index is 64.4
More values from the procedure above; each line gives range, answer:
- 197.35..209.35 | 67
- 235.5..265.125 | 69.8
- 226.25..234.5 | 71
